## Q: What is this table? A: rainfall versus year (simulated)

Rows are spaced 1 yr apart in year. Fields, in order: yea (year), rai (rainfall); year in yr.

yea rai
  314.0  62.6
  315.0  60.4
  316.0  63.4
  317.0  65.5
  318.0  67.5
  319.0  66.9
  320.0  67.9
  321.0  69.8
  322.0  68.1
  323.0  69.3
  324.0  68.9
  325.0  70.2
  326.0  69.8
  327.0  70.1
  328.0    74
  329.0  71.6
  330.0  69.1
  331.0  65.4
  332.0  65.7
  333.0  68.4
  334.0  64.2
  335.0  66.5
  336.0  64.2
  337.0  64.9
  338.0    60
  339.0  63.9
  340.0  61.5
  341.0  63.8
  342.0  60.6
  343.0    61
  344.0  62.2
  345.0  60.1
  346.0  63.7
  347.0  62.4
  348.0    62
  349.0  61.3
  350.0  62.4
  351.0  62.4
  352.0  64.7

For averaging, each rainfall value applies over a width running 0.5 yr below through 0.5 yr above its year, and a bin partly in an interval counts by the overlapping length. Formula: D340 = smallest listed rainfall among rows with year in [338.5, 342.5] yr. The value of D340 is 60.6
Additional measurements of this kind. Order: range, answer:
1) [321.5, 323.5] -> 68.1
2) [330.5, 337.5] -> 64.2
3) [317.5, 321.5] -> 66.9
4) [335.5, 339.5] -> 60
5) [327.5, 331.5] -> 65.4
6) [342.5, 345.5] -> 60.1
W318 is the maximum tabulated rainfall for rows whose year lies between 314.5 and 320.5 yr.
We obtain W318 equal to 67.9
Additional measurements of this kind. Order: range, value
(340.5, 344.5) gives 63.8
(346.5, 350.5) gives 62.4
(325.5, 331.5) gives 74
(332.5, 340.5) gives 68.4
